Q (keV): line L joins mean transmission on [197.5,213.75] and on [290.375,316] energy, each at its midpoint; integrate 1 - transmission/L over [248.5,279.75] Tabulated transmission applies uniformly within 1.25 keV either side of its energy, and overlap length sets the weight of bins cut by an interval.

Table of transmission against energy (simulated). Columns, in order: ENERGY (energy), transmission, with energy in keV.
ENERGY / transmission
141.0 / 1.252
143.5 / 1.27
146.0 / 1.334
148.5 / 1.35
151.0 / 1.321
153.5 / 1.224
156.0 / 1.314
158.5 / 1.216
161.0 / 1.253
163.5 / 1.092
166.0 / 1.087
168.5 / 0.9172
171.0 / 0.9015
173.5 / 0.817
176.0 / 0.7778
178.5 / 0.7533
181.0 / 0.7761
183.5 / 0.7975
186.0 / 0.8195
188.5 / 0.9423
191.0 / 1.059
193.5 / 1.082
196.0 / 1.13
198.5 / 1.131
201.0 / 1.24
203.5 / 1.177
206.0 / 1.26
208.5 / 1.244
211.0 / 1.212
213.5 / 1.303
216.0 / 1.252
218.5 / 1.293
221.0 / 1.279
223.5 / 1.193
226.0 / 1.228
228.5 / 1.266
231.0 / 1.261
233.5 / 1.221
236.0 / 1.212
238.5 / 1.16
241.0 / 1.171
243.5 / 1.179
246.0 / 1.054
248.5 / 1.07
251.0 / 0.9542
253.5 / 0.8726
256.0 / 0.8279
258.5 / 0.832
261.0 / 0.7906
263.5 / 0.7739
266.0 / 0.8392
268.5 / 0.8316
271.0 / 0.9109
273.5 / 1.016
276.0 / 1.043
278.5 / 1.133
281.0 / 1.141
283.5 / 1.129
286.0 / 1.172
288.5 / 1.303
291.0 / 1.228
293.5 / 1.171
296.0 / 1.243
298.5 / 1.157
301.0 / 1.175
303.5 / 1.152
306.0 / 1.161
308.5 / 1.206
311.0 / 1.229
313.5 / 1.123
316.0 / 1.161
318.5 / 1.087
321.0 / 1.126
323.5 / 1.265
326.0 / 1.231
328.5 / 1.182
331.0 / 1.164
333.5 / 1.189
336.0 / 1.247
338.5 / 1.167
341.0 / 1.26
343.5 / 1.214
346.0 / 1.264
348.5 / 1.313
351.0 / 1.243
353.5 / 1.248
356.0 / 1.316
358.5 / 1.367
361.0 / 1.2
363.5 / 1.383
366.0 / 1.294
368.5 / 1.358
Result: 7.5 keV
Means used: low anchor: 1.22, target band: 0.909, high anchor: 1.18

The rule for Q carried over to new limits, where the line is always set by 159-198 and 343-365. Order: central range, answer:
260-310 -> 3.3 keV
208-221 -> -3.0 keV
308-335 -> 1.0 keV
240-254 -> 0.3 keV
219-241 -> -3.6 keV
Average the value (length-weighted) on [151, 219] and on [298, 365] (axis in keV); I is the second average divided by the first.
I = 1.1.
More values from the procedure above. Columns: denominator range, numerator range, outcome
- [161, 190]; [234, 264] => 1.12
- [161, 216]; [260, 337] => 1.08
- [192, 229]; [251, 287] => 0.78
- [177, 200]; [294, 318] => 1.24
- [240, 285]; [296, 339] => 1.21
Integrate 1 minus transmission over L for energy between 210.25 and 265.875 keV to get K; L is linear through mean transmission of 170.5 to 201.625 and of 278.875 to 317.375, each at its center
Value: -3.17 keV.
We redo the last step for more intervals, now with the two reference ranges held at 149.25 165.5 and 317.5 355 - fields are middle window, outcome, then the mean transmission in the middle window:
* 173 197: 6.53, 0.895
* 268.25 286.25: 2.49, 1.05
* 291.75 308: 0.52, 1.18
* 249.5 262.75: 3.97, 0.856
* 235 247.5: 0.74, 1.15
